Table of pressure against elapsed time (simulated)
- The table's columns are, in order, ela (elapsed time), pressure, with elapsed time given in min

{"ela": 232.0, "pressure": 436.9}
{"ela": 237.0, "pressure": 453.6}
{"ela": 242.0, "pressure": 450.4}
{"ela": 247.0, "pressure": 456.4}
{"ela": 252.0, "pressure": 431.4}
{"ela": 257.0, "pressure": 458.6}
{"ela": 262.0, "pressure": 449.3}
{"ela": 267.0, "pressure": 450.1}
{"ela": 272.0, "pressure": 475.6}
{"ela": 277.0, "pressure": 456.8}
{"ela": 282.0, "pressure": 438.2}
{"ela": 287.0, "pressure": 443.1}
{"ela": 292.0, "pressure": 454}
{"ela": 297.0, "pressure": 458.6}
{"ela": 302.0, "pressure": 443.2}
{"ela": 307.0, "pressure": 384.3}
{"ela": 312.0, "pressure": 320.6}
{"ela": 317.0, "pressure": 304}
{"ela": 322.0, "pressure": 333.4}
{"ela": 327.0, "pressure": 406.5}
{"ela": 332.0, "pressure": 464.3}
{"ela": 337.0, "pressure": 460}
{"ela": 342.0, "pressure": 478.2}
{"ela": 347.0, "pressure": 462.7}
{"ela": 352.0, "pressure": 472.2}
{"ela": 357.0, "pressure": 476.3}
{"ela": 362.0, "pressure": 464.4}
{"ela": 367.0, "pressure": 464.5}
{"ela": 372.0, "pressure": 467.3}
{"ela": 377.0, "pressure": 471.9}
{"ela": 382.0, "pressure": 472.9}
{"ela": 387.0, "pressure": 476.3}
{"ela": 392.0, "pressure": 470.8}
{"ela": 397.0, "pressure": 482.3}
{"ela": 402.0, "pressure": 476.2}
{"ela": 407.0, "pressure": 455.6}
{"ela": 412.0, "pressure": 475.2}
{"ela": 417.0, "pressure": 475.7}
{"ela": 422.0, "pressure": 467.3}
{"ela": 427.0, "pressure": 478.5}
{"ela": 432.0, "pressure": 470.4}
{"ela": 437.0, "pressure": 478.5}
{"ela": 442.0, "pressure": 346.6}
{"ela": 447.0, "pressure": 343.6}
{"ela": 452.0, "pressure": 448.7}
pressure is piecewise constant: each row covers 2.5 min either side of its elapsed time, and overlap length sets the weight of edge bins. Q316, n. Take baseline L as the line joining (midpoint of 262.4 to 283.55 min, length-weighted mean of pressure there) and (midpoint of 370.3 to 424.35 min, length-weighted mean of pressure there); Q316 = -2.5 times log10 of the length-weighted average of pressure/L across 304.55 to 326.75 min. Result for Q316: 0.32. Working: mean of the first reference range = 455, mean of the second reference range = 472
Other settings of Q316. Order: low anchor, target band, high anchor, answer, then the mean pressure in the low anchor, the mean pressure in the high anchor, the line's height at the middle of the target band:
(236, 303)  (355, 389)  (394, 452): -0.05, 452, 450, 451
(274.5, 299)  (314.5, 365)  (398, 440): 0.06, 450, 471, 458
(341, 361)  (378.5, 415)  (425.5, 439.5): 0.00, 471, 476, 474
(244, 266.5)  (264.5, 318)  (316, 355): 0.04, 449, 428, 440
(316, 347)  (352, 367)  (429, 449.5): -0.13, 417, 411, 416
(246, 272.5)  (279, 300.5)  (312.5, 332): -0.11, 452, 360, 407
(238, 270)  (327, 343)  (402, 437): 0.01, 450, 471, 460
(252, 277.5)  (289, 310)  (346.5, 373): 0.07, 456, 468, 460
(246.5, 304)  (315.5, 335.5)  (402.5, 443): 0.18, 451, 461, 455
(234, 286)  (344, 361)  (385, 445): -0.03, 452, 462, 458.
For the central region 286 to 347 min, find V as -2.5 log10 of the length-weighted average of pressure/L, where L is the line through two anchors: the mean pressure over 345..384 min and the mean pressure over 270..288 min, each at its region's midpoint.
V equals 0.12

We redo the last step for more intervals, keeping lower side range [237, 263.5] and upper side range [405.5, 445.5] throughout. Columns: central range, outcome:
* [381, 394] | -0.049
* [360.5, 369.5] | -0.030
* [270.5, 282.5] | -0.020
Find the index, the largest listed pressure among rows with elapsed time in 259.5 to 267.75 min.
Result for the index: 450.1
